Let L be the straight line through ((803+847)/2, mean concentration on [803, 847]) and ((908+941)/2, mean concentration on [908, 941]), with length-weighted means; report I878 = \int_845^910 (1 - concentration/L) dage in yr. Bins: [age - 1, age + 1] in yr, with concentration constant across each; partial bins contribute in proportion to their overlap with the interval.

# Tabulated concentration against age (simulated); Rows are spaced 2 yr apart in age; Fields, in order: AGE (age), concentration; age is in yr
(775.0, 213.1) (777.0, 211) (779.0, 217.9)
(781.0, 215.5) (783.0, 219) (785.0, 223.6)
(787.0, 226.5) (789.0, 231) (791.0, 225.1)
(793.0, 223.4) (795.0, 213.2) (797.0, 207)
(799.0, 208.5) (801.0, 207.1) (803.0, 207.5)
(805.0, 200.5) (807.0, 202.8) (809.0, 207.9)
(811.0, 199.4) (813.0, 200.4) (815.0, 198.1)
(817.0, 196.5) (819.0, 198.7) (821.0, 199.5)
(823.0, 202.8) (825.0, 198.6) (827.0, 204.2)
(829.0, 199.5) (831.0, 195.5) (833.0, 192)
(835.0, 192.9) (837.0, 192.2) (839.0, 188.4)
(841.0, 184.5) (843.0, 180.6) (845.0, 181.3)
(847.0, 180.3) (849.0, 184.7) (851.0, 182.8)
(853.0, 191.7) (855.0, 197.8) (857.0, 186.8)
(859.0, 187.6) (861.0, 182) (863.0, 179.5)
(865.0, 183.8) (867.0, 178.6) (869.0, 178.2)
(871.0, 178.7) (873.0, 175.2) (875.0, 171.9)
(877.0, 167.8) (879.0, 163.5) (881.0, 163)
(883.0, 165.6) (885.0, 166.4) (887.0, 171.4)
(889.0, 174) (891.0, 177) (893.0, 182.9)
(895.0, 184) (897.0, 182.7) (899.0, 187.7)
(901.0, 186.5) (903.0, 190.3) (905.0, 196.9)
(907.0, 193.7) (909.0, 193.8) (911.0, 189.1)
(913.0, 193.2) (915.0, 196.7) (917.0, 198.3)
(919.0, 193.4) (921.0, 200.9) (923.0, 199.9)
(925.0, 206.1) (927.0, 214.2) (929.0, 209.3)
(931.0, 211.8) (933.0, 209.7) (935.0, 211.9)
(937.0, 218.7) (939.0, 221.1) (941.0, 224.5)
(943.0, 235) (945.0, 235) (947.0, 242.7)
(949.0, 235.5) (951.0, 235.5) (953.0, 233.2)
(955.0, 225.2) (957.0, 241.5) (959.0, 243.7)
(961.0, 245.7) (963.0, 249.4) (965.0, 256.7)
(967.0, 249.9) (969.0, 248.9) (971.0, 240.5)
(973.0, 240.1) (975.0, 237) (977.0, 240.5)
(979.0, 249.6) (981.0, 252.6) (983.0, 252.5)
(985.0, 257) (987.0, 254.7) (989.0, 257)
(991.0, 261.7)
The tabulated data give 6.4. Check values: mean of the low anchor 196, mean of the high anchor 205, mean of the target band 181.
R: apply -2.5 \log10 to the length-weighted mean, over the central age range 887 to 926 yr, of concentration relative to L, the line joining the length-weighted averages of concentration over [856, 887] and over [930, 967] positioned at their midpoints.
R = 0.06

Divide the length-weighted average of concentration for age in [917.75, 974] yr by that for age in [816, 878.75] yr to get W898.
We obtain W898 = 1.2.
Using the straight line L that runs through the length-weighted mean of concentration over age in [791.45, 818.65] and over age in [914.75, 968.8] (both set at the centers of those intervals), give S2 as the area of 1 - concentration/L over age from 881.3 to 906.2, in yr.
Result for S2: 4.34 yr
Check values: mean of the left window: 206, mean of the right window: 225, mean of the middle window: 180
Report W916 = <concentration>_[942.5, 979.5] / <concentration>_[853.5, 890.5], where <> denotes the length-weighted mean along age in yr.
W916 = 1.4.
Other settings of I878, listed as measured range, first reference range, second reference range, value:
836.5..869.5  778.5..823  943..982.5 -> 5.3 yr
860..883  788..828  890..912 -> 2.3 yr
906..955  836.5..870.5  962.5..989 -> 2.7 yr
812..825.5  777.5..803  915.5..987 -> 1.3 yr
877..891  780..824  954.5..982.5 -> 3.6 yr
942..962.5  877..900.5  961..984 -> -0.7 yr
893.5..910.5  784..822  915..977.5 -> 2.5 yr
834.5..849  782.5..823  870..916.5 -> 0.9 yr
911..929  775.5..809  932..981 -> 2.5 yr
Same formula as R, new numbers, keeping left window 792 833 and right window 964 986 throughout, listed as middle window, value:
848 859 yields 0.139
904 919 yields 0.184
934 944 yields 0.074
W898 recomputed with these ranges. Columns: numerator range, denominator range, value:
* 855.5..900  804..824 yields 0.88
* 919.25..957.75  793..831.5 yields 1.09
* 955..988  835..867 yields 1.33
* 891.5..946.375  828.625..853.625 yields 1.08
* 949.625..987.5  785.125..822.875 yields 1.17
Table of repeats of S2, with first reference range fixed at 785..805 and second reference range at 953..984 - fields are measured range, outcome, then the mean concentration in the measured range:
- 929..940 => 1.1 yr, 214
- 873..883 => 2.7 yr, 167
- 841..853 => 2.2 yr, 183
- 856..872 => 3.2 yr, 182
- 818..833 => 1.5 yr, 199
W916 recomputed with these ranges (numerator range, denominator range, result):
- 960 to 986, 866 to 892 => 1.44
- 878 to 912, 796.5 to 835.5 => 0.90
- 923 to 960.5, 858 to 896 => 1.28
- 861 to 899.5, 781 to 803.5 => 0.81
